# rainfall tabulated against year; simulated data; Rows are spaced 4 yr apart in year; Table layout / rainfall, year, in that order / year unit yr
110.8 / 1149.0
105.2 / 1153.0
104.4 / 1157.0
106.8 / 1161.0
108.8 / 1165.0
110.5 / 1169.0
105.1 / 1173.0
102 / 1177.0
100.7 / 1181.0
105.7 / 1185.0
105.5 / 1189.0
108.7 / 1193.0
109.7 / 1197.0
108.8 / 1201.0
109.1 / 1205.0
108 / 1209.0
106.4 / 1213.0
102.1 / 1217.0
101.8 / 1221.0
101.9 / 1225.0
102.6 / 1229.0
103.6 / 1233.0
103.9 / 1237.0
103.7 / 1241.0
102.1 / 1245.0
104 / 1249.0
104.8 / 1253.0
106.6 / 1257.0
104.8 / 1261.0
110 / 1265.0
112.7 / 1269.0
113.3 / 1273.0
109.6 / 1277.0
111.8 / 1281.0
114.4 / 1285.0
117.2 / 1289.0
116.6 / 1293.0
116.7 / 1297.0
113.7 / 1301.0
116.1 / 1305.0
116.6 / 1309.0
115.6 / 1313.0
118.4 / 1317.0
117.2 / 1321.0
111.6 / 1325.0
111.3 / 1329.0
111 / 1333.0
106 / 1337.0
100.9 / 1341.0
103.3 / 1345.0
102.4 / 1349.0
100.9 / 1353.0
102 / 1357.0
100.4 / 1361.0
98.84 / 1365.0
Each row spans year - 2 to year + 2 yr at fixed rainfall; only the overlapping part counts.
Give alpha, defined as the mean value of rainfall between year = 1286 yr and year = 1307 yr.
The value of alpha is 116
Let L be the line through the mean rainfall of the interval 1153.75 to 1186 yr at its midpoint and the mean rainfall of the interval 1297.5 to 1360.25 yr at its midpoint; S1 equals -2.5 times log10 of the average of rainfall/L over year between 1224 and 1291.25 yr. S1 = 0.003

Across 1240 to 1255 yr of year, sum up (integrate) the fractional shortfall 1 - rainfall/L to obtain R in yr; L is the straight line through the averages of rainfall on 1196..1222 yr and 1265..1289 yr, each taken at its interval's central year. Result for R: 0.86 yr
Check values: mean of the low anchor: 107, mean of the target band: 104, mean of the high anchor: 113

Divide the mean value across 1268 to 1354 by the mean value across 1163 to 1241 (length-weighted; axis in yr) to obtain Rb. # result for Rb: 1.06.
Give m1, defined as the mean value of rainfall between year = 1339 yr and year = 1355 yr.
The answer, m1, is 102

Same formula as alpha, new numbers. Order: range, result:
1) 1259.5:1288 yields 111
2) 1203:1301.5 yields 108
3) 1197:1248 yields 105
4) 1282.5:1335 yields 115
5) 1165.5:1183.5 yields 105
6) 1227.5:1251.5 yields 103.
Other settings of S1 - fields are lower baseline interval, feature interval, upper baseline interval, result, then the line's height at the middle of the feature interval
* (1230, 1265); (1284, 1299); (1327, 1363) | -0.12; 104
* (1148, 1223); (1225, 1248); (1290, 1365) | 0.05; 108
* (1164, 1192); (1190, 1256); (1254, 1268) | 0.01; 106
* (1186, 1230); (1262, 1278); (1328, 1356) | -0.06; 105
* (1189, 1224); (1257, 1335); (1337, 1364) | -0.10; 104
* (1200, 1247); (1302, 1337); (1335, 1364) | -0.12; 103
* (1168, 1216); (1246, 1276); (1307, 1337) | 0.03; 110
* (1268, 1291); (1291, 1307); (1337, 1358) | -0.05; 110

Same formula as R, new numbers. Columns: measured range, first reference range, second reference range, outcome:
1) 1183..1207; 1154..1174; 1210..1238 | -0.63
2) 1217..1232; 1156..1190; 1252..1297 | 0.88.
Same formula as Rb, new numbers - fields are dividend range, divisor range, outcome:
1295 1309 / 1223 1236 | 1.13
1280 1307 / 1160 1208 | 1.08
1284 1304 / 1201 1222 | 1.09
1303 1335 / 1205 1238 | 1.10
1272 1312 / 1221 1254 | 1.11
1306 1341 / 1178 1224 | 1.07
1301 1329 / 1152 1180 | 1.09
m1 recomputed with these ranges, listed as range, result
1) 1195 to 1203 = 109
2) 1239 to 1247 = 103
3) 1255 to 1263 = 106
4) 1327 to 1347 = 106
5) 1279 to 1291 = 114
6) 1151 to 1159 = 105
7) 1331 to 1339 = 108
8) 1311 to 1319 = 117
